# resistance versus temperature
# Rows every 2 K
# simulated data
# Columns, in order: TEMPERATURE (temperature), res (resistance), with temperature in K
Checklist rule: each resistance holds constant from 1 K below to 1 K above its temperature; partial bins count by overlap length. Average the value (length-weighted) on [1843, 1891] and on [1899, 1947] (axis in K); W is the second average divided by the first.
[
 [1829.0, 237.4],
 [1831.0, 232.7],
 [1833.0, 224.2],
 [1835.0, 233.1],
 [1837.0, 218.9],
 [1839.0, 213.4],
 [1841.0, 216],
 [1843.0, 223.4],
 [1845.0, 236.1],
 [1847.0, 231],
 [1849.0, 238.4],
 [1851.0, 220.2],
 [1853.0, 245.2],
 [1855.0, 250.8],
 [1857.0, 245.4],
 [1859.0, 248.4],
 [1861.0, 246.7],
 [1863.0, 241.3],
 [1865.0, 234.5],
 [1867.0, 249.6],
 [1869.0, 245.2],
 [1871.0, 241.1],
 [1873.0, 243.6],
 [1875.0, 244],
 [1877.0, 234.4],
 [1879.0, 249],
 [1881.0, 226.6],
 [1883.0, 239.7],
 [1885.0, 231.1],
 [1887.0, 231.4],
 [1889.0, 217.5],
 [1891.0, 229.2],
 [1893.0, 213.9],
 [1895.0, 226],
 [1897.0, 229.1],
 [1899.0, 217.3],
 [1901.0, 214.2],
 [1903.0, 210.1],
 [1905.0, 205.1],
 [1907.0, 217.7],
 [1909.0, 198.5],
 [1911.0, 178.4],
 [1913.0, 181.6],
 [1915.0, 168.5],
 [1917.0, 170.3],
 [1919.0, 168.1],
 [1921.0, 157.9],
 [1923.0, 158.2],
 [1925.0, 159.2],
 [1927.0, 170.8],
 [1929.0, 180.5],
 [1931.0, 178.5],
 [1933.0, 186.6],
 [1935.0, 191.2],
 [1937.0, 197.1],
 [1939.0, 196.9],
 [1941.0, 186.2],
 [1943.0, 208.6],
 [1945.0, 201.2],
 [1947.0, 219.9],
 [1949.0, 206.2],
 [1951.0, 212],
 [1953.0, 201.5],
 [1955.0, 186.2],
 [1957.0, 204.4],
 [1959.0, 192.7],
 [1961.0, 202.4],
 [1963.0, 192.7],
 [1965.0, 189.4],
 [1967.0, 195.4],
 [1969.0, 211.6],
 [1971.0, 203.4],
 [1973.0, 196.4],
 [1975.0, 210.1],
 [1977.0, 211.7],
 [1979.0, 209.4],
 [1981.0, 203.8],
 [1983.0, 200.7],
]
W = 0.8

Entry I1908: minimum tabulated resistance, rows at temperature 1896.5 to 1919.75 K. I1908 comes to 168.1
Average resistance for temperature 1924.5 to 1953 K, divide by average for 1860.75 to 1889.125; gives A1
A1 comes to 0.8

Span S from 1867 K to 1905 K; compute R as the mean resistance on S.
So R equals 230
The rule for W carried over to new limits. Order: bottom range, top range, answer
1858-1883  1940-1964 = 0.83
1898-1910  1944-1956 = 0.97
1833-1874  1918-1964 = 0.80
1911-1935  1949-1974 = 1.16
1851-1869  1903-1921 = 0.76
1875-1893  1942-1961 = 0.88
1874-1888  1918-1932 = 0.71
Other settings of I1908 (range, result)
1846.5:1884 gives 220.2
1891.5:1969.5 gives 157.9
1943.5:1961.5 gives 186.2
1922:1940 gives 158.2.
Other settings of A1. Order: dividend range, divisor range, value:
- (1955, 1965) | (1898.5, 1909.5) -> 0.93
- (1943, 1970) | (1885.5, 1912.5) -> 0.94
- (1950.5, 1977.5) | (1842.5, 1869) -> 0.84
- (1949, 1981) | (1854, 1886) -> 0.83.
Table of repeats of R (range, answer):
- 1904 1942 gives 182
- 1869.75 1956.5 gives 204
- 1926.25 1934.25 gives 180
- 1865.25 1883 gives 241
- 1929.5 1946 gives 193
